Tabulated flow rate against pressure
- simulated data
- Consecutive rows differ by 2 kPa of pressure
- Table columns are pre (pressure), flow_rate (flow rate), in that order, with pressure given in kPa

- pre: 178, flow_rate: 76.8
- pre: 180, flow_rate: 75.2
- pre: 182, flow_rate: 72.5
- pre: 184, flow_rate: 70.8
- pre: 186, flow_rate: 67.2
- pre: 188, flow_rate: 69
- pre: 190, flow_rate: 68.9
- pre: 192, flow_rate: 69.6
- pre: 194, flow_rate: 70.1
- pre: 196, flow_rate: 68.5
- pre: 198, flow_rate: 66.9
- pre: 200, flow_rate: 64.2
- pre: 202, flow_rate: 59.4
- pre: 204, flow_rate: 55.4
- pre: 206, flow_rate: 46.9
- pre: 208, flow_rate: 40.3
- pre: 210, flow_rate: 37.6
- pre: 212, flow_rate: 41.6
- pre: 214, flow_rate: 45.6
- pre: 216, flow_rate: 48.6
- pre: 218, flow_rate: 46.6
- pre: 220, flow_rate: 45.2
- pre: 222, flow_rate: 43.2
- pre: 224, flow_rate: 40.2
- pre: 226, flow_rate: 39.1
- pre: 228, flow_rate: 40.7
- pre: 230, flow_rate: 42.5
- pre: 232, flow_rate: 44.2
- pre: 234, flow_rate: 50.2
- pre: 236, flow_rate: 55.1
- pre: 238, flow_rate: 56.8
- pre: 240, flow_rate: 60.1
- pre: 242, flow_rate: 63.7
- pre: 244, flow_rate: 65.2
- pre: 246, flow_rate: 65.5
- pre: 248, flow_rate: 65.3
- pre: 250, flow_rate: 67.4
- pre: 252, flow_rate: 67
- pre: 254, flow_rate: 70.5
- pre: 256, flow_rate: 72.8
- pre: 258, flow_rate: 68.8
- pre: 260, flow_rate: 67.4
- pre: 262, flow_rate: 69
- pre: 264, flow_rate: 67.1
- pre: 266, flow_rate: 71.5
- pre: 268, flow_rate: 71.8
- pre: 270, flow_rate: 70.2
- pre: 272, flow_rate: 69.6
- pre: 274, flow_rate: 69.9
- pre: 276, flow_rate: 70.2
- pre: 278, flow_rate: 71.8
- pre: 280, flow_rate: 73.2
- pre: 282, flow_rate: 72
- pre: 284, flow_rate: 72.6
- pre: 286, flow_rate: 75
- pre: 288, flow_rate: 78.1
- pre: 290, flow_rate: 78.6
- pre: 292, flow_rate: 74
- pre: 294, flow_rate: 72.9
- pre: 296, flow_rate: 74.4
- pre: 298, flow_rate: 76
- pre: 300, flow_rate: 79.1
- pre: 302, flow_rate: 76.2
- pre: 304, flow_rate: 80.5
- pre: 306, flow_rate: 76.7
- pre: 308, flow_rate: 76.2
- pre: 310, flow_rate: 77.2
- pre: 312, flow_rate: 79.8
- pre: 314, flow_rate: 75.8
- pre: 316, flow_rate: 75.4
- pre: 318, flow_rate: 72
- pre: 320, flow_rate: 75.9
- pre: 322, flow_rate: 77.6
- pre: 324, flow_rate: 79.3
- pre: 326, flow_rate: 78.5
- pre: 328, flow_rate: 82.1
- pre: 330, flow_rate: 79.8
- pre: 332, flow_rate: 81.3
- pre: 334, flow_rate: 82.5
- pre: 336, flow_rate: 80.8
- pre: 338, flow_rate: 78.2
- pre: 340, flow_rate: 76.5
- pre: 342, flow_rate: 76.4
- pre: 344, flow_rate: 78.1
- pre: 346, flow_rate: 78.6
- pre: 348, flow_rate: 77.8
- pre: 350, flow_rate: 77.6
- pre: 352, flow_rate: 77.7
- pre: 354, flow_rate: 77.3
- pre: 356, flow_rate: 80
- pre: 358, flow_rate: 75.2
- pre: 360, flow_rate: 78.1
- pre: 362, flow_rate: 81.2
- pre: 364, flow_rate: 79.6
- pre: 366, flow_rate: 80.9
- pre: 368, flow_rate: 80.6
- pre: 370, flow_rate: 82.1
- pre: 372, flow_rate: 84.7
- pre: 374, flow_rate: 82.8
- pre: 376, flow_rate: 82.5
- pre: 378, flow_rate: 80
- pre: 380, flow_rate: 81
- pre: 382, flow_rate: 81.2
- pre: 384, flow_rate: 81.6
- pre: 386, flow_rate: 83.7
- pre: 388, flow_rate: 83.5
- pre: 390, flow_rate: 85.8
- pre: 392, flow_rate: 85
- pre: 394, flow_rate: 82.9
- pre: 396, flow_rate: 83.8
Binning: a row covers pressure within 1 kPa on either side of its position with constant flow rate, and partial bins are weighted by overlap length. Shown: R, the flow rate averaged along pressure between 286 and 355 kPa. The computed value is 77.6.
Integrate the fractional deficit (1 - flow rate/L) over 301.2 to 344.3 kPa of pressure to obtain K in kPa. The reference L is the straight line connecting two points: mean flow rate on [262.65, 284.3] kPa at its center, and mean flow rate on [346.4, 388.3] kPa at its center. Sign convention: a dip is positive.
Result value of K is -1.27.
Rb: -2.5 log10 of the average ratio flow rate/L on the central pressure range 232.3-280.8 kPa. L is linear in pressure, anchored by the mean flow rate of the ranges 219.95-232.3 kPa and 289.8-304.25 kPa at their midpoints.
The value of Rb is -0.178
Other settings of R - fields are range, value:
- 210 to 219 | 44.7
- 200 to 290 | 59.7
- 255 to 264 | 69.2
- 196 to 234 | 47.8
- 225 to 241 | 48.6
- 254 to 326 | 74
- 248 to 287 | 70.3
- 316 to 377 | 79.1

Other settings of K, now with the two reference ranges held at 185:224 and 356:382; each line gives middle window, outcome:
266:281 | -1.17 kPa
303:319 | -1.12 kPa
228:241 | 2.00 kPa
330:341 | -0.64 kPa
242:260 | -1.50 kPa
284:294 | -1.09 kPa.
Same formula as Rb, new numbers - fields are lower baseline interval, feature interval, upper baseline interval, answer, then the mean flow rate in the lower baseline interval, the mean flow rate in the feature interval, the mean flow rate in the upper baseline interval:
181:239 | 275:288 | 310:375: -0.08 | 54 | 72.9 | 78.9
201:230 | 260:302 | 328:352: -0.16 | 44.9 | 72.8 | 79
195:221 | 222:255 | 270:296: 0.10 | 51.3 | 55.5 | 73.1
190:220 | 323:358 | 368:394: -0.04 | 54.6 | 78.9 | 82.7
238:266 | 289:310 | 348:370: -0.06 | 66.7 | 76.5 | 78.9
